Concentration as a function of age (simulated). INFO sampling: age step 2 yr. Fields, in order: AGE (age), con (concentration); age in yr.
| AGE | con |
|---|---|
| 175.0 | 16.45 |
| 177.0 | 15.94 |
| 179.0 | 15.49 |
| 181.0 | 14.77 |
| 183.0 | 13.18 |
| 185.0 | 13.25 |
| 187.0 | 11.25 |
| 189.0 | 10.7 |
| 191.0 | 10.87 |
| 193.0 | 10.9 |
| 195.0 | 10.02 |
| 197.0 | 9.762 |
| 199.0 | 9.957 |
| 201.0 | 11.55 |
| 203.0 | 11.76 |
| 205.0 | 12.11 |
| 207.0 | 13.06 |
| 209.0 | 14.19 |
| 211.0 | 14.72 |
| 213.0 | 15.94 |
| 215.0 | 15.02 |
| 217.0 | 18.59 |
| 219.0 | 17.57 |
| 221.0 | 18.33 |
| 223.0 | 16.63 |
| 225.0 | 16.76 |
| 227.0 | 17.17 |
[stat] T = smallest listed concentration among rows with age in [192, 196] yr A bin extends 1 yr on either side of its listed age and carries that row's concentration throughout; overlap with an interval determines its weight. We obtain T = 10.02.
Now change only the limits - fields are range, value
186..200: 9.762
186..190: 10.7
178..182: 14.77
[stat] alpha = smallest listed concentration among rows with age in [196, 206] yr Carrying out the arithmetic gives 9.762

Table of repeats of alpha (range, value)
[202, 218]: 11.76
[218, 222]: 17.57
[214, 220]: 15.02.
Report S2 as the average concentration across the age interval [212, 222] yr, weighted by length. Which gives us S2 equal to 17.1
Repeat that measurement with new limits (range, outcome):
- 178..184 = 14.5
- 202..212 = 13.2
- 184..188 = 12.2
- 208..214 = 15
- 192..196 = 10.5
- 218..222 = 17.9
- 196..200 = 9.86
